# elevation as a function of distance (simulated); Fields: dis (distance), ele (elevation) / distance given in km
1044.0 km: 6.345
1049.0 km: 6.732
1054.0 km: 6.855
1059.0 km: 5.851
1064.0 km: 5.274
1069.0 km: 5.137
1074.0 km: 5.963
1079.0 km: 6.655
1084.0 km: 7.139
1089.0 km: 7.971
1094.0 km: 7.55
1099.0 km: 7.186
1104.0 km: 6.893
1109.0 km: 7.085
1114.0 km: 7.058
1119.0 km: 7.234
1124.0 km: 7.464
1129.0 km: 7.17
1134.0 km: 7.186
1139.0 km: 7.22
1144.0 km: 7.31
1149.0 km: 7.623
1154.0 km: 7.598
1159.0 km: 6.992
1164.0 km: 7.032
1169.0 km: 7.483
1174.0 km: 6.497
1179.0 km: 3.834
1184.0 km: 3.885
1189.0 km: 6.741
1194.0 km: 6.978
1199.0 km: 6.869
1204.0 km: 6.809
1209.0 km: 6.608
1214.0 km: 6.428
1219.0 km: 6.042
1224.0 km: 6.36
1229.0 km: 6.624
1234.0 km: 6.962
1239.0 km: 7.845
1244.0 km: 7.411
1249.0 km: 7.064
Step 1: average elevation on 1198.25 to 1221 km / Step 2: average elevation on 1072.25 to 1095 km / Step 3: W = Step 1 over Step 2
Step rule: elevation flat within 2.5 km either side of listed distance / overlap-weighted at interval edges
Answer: 0.9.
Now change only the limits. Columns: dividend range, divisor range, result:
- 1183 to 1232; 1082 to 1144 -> 0.88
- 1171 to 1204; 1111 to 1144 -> 0.82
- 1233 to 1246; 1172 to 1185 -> 1.56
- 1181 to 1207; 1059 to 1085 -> 1.04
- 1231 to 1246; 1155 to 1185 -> 1.20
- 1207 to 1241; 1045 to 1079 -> 1.11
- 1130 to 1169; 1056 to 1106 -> 1.11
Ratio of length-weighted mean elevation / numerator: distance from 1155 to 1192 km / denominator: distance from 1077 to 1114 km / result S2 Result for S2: 0.9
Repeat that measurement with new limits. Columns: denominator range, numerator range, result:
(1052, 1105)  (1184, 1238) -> 1.00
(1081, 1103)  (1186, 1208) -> 0.91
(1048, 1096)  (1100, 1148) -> 1.11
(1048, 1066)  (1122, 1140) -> 1.18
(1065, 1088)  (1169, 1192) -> 0.88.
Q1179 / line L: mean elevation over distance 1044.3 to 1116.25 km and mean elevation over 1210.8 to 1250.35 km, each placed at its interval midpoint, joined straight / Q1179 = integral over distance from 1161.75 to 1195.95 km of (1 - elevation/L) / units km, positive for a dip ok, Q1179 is 3.7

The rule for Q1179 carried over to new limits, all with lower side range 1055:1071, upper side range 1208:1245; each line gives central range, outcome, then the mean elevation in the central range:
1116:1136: -4.1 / 7.26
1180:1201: 1.8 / 5.94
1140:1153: -2.7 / 7.45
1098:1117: -3.7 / 7.05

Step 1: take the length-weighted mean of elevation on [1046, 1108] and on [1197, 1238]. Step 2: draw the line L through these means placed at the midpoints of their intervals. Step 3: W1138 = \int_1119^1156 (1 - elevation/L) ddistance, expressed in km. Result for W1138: -4.1 km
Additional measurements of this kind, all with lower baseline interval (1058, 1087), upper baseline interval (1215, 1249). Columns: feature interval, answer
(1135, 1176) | -4.8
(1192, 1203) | -0.4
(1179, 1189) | 3.1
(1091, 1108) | -2.9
